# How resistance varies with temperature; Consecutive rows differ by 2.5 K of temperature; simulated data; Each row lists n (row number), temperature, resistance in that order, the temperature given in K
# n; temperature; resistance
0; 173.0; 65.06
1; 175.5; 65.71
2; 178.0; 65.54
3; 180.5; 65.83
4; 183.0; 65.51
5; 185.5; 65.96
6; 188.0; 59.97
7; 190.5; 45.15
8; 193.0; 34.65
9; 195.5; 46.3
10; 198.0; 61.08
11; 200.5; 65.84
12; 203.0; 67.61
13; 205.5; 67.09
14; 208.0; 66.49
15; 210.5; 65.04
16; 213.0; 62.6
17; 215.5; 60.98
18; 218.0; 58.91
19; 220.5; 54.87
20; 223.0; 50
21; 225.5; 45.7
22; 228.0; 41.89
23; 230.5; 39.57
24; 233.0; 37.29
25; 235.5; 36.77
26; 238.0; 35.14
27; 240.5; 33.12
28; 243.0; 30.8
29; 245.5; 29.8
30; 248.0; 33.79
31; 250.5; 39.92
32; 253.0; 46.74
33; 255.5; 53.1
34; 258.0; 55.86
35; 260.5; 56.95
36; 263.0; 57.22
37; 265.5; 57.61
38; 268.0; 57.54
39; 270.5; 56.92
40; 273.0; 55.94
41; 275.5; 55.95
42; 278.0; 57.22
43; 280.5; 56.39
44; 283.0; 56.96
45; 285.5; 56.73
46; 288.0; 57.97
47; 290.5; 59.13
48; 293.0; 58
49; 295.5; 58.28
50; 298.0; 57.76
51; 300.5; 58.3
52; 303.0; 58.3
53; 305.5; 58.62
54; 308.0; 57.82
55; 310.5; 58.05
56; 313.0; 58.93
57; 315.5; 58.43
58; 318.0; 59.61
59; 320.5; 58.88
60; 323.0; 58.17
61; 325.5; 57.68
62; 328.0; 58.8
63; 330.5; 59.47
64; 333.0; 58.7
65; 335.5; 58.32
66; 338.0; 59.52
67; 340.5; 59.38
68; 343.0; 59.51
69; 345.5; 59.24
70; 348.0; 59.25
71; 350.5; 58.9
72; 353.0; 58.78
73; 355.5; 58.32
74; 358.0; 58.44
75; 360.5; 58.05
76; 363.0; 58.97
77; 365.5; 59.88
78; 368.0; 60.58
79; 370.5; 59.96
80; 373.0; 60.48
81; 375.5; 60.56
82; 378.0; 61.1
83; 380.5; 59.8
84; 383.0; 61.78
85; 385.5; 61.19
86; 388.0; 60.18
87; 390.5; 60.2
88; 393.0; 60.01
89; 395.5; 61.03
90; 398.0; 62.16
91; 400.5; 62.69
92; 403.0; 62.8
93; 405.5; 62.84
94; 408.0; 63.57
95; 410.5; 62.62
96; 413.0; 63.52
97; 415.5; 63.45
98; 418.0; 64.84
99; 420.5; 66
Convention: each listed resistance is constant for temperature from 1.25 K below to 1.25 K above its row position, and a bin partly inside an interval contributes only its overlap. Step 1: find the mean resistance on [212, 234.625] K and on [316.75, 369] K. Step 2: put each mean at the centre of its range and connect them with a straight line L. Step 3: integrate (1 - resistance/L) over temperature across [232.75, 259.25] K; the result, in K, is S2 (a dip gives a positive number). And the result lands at 6.3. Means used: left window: 49.8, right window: 59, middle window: 39.4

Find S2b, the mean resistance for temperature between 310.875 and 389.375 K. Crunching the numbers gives 59.4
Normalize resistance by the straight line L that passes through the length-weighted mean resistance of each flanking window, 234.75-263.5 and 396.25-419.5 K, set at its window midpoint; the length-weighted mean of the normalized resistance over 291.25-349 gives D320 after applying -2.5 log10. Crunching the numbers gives -0.14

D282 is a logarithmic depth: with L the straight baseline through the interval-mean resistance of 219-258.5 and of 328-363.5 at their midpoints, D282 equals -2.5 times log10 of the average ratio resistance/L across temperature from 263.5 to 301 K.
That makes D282 -0.18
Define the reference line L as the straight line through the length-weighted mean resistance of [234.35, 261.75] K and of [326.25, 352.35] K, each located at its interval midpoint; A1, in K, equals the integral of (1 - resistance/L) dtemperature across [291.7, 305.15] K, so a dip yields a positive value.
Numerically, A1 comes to -1.9 K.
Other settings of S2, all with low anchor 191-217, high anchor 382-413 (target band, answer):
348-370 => 0.8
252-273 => 1.6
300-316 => 0.6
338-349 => 0.3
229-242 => 5.1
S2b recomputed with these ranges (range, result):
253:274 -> 55.8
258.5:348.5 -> 58.1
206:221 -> 62.1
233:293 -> 49.4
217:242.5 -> 42.8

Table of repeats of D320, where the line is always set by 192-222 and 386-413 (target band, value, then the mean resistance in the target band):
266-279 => 0.06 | 56.8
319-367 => 0.04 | 58.9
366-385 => 0.02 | 60.6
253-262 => 0.11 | 54.2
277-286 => 0.07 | 56.8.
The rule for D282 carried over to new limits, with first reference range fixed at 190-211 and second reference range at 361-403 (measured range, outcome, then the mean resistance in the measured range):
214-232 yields 0.16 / 50.3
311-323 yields 0.02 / 58.8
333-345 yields 0.02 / 59.1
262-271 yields 0.03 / 57.4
